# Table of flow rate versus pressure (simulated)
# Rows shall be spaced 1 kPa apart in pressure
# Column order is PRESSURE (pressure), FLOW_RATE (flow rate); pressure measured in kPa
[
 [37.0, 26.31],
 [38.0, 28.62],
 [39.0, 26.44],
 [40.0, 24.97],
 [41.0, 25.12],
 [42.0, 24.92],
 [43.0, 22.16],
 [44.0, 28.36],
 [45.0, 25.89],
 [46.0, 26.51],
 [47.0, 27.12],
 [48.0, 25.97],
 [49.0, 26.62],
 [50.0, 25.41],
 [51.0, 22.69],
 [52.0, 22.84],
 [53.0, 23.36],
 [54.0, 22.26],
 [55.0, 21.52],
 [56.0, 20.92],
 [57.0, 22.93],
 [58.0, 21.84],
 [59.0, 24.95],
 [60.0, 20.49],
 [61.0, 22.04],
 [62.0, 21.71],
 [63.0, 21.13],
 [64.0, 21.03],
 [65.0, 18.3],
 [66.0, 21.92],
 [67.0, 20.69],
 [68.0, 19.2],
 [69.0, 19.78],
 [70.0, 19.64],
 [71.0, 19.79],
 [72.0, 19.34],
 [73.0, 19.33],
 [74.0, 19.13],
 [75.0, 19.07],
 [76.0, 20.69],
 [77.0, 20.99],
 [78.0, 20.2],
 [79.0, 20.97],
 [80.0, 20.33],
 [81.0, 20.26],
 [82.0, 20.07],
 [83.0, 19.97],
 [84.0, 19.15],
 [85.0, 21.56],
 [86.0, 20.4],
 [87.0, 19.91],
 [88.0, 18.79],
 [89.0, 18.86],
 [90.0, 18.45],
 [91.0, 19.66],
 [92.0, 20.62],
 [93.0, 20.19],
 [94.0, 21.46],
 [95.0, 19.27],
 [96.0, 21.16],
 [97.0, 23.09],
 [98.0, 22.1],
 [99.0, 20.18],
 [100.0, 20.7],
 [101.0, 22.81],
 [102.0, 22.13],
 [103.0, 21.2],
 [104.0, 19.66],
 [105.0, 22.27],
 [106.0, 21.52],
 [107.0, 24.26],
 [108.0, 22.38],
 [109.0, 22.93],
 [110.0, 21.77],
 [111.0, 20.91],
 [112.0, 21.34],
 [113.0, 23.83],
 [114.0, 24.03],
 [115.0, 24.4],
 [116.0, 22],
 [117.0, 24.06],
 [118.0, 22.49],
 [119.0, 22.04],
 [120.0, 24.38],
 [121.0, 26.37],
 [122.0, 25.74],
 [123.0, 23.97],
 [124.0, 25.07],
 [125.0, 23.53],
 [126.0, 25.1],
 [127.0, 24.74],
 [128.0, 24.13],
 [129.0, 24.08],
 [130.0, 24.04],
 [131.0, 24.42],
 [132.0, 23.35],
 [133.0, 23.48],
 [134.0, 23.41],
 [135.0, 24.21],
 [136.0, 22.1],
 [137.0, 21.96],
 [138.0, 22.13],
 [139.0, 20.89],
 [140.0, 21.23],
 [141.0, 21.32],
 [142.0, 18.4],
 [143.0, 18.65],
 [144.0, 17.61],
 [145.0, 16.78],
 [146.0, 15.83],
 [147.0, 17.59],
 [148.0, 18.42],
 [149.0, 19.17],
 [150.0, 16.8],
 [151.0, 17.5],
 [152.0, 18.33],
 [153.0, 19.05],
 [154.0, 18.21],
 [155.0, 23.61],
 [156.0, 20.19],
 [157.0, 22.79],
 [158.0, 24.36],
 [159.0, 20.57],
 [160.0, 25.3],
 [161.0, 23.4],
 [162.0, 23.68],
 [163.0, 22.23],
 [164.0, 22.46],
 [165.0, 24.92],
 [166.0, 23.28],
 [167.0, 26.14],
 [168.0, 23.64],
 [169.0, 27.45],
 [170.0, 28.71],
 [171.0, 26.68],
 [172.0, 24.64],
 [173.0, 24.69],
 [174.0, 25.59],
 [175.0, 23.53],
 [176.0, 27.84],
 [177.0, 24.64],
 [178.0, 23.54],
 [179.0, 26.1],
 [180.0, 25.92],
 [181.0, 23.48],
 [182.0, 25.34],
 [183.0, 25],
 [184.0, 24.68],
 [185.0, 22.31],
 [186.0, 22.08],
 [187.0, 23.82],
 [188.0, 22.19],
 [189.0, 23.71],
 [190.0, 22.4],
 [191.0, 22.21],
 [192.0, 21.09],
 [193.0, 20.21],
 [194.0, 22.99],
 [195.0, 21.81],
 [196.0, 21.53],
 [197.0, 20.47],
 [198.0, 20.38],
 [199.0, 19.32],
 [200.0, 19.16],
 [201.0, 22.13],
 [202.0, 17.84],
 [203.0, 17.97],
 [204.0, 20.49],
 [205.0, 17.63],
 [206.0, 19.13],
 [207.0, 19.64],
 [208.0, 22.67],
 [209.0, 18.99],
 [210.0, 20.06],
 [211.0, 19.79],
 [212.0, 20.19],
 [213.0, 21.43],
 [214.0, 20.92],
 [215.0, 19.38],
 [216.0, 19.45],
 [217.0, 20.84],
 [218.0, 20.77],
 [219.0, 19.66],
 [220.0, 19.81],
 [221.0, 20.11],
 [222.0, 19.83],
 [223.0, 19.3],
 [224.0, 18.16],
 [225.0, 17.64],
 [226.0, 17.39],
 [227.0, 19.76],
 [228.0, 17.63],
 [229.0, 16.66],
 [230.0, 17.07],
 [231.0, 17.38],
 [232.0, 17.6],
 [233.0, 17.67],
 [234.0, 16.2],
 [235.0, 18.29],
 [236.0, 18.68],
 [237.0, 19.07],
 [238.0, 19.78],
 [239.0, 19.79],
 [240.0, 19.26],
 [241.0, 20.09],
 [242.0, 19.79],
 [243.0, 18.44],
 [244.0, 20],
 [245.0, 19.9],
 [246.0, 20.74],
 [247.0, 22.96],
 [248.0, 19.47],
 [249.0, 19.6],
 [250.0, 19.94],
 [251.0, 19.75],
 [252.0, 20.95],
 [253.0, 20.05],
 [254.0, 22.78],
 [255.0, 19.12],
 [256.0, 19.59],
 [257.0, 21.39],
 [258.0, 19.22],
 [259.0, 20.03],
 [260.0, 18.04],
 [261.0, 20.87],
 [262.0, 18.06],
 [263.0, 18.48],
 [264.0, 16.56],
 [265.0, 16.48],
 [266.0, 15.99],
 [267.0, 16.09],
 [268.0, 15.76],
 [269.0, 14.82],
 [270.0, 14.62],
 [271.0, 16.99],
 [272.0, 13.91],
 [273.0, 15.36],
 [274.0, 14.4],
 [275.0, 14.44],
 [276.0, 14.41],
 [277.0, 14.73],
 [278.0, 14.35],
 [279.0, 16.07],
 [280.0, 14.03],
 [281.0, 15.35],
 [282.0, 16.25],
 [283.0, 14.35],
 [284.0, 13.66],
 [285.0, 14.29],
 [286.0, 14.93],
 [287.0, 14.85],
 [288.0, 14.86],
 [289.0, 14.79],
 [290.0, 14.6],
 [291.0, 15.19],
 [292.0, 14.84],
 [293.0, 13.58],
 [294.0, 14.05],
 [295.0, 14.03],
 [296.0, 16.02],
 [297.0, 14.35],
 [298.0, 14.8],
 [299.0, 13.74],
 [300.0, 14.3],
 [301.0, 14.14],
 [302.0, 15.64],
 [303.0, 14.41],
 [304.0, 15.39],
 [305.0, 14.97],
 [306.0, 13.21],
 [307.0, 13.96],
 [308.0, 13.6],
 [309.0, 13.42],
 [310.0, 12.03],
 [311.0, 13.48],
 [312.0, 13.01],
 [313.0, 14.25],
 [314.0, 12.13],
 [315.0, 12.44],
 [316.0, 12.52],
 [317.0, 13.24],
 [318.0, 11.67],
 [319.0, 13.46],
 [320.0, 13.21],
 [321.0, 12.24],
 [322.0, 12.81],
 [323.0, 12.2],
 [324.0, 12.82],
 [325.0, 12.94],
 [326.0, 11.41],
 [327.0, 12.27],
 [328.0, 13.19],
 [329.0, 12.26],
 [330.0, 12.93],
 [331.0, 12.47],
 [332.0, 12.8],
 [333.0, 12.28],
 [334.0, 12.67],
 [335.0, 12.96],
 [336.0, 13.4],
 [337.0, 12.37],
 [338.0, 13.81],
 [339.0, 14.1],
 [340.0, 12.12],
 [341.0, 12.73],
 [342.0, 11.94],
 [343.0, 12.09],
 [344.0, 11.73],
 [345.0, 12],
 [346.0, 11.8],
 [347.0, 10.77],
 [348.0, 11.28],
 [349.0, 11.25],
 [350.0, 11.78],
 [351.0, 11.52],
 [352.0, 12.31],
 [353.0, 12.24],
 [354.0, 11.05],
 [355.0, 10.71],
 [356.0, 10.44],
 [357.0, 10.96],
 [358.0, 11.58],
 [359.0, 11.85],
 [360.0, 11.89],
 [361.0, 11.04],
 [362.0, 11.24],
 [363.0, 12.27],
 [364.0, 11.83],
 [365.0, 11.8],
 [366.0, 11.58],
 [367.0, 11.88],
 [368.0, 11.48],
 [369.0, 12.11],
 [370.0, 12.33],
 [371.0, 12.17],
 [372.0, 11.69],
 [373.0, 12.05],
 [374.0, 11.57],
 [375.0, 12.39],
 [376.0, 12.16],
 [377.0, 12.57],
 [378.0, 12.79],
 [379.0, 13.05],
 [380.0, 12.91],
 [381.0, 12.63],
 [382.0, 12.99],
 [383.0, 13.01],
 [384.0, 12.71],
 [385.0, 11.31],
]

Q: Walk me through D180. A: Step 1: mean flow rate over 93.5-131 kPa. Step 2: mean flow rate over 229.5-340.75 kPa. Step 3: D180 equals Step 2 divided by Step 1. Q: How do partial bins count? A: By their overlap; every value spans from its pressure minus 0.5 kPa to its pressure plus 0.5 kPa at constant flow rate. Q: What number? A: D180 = 0.68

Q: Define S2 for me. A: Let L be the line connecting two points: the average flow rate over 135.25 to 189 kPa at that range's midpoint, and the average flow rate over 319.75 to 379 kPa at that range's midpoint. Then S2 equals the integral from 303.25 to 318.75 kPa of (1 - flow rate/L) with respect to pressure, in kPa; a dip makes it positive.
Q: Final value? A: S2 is 1.00 kPa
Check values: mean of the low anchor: 22.4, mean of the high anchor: 12.1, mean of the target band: 13.3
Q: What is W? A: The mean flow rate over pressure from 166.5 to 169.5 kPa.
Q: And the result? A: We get 25.7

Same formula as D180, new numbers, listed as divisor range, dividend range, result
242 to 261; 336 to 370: 0.59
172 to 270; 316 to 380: 0.60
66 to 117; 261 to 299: 0.73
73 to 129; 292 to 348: 0.60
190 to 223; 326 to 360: 0.60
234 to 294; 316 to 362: 0.70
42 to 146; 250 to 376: 0.64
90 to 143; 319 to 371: 0.54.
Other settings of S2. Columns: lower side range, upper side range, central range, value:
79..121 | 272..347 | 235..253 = -4.28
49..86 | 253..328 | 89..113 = -1.40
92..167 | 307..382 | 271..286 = 0.47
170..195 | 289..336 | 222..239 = 1.67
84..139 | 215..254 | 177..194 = -2.43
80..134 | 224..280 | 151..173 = -2.83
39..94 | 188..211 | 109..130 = -2.41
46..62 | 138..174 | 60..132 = 3.39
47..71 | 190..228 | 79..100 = 1.34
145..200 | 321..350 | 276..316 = 1.51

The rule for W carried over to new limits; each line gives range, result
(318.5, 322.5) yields 12.9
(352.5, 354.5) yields 11.6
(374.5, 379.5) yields 12.6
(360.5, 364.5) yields 11.6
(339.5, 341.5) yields 12.4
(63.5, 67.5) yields 20.5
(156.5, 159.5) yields 22.6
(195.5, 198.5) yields 20.8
